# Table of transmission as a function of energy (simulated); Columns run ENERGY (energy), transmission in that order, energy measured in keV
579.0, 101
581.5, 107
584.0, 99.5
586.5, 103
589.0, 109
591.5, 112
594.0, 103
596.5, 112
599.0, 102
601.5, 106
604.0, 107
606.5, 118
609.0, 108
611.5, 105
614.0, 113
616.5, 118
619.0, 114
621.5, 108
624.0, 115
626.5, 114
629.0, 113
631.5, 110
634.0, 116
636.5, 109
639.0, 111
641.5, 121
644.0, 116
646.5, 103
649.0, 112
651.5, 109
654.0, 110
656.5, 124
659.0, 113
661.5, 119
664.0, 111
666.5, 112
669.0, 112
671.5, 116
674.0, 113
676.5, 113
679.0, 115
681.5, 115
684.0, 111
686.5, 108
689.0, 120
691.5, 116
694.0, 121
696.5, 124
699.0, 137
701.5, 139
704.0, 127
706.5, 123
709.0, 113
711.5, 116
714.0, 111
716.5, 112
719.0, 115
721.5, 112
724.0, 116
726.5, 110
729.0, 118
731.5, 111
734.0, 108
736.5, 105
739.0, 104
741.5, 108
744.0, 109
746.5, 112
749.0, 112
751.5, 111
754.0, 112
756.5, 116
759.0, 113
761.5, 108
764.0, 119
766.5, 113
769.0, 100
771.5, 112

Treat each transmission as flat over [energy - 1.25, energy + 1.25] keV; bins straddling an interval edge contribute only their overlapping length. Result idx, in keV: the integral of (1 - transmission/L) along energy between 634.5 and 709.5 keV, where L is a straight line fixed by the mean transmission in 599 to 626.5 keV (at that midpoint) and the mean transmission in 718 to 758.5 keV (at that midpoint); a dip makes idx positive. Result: -3.7 keV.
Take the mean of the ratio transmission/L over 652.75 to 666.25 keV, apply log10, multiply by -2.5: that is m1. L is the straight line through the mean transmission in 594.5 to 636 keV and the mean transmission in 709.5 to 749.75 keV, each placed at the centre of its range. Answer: -0.04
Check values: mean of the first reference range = 111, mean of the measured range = 115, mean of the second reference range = 111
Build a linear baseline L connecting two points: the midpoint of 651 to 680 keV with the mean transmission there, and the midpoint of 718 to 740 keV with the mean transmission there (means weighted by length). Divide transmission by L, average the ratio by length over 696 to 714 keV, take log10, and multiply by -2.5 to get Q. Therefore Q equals -0.11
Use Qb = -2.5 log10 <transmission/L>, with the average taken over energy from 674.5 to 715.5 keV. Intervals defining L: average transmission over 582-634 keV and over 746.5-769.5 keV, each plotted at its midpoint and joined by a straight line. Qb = -0.08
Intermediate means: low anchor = 110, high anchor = 112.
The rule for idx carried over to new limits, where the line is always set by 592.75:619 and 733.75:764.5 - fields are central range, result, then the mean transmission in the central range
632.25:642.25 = -0.4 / 114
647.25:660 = -0.4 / 113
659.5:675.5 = -0.6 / 114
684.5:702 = -2.0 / 122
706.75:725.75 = -0.7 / 114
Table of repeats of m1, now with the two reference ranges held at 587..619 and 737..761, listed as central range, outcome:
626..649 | -0.027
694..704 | -0.188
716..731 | -0.034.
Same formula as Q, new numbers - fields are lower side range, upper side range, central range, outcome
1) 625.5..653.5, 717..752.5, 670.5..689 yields -0.02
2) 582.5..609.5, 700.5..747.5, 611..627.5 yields -0.04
